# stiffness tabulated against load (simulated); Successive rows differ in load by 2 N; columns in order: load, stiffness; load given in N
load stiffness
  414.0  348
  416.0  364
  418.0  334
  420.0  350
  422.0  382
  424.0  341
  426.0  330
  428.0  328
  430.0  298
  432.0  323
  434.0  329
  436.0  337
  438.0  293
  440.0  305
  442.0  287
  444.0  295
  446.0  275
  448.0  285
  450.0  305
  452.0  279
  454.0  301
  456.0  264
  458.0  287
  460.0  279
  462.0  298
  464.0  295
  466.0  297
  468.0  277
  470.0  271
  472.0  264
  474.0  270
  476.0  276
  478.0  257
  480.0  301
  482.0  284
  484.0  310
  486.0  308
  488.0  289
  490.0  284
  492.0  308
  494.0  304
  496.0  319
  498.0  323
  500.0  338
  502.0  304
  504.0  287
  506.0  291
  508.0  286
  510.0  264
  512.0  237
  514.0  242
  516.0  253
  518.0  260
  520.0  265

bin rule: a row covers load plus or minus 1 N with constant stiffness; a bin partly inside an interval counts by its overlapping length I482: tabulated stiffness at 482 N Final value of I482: 284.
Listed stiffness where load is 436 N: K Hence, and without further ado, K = 337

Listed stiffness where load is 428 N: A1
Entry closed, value 328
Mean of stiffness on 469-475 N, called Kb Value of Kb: 268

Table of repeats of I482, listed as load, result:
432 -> 323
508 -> 286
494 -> 304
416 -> 364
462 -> 298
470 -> 271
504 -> 287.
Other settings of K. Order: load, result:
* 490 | 284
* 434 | 329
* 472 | 264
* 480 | 301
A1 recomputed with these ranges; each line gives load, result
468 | 277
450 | 305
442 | 287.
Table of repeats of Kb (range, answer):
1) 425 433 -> 320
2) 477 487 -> 292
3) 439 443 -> 296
